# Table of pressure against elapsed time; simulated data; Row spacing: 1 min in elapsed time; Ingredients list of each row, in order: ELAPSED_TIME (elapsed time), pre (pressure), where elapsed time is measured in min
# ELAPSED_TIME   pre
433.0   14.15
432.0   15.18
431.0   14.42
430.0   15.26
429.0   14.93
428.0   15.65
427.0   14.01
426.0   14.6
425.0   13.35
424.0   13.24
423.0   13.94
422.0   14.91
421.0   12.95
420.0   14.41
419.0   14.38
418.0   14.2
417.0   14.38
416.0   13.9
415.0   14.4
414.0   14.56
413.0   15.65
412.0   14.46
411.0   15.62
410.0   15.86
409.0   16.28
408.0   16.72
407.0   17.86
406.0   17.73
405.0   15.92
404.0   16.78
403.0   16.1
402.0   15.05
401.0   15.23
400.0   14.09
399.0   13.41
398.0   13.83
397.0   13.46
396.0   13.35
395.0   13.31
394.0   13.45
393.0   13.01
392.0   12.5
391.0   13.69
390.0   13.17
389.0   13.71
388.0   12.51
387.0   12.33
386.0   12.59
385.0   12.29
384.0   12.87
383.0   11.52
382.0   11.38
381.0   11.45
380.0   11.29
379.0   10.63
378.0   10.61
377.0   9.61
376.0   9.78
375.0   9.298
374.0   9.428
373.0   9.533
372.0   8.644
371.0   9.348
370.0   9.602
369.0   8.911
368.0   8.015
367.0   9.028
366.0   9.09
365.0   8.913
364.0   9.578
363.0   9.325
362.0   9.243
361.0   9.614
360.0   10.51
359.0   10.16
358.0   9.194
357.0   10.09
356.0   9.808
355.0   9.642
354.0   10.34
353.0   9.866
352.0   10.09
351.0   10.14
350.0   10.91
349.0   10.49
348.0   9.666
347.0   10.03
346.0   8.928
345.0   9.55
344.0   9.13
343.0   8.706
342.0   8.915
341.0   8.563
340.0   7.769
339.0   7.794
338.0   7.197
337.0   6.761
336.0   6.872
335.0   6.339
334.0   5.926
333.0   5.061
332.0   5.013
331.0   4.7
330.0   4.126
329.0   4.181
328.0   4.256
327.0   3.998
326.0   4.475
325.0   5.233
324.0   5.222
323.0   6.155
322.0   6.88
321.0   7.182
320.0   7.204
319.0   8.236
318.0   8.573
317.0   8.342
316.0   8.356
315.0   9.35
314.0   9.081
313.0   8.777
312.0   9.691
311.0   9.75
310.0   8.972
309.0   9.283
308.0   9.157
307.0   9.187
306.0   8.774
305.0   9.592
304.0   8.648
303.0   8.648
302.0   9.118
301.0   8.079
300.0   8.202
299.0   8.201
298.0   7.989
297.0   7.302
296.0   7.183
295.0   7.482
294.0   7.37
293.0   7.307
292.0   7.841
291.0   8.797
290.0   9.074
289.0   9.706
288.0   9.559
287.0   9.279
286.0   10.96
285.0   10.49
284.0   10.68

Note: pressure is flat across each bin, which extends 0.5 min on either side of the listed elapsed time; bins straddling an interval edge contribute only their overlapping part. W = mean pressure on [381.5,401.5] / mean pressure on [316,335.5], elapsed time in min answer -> 2.2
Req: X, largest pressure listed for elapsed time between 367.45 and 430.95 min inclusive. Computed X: 17.86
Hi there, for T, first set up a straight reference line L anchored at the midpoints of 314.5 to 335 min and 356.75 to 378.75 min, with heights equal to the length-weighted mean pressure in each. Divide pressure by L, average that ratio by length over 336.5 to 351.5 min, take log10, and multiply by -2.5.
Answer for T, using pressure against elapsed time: -0.17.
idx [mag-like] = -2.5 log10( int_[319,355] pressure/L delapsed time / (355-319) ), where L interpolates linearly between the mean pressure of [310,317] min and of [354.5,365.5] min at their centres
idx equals 0.259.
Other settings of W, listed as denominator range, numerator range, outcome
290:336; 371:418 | 1.79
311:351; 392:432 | 1.98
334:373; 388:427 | 1.60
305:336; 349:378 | 1.35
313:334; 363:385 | 1.57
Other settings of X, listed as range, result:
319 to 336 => 8.236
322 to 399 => 13.83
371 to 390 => 13.71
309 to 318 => 9.75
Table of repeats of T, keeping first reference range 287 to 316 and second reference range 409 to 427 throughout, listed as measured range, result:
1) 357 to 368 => 0.232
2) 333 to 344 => 0.374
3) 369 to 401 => 0.092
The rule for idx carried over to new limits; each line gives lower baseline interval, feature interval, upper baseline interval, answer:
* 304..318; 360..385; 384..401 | 0.23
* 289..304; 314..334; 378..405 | 0.46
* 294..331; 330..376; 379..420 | 0.21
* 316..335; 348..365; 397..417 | -0.05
